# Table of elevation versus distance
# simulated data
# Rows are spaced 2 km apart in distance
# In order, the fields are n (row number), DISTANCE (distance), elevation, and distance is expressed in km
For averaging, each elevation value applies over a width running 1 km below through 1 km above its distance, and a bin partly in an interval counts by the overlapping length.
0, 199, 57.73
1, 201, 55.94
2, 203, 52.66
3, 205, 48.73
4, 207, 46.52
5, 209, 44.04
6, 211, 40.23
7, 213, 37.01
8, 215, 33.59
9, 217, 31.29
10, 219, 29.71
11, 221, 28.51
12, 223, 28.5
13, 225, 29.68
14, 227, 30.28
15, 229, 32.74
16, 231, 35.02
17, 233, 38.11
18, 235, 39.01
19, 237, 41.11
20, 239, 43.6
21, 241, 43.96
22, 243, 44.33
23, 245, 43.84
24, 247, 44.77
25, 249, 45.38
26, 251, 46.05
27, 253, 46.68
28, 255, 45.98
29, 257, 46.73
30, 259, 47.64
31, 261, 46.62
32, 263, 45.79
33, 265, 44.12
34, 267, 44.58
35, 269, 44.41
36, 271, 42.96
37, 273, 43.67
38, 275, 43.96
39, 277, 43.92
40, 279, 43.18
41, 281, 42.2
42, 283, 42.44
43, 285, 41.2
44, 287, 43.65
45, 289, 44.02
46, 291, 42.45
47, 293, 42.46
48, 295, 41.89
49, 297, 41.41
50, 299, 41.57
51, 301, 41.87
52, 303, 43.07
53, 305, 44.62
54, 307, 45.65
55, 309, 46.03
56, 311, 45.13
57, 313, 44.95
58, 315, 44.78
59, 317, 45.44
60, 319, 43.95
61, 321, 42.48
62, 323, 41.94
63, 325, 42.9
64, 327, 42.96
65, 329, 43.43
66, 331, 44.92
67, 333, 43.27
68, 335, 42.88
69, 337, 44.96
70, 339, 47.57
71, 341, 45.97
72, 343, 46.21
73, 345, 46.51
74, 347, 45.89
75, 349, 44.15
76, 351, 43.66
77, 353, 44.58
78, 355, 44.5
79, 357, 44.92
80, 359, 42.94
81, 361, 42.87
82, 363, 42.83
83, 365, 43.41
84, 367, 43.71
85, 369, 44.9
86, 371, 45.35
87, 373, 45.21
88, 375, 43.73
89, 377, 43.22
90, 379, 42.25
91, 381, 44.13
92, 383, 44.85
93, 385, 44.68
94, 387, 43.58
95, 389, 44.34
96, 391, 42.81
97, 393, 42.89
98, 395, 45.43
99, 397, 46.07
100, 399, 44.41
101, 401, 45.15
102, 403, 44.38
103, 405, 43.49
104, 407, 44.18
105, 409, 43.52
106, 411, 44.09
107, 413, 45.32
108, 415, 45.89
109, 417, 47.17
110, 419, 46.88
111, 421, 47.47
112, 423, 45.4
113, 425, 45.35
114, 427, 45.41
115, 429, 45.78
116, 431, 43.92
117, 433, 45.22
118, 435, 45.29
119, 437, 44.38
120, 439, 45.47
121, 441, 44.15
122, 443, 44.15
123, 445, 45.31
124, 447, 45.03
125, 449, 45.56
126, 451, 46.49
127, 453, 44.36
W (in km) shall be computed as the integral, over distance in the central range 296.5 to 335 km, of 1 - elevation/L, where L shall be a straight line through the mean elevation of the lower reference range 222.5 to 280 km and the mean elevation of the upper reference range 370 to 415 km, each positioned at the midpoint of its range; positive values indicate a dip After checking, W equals -0.57 km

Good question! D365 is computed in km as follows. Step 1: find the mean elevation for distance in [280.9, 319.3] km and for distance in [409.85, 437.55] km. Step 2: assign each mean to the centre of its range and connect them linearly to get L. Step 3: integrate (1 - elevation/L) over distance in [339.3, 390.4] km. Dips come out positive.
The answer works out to 0.2 km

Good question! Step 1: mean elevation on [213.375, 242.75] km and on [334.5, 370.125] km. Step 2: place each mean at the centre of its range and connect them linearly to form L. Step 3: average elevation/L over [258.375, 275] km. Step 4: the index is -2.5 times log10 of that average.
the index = -0.182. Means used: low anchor 34.9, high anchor 44.6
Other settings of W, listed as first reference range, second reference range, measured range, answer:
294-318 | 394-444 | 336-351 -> -0.50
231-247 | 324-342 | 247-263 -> -1.56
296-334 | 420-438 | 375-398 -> 0.38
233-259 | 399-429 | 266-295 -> 0.80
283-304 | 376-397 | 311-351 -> -1.38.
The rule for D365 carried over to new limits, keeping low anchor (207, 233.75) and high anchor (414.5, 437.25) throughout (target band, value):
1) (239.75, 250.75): -2.8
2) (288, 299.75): -1.2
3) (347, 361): -0.8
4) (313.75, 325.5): -1.1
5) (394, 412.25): 0.0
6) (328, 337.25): -0.8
